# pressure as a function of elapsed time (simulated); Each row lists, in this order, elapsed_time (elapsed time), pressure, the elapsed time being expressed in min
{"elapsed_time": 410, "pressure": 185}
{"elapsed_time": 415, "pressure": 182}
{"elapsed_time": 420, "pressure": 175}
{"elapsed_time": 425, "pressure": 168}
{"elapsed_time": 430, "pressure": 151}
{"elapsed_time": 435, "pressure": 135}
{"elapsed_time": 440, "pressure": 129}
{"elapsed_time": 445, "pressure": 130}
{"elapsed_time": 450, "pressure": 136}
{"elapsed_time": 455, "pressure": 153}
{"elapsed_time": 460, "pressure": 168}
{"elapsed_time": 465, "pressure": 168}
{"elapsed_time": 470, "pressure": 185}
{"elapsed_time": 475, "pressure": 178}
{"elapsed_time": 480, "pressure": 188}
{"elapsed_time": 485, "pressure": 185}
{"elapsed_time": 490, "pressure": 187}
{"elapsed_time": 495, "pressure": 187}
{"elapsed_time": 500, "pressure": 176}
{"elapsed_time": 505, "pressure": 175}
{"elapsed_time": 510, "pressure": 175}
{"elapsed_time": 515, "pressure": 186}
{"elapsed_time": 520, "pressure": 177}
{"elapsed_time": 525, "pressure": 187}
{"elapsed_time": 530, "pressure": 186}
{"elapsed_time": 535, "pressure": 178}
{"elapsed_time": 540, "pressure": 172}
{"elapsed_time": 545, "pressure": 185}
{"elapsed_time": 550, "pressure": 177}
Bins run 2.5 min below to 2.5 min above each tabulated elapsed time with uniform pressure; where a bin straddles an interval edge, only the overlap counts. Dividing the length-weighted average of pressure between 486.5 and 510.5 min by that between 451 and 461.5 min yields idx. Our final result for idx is 1.2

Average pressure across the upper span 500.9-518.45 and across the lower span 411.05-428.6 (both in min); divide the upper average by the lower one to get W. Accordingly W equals 1.02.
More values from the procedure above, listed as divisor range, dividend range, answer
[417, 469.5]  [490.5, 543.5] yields 1.18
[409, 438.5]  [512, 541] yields 1.11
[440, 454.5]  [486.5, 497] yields 1.38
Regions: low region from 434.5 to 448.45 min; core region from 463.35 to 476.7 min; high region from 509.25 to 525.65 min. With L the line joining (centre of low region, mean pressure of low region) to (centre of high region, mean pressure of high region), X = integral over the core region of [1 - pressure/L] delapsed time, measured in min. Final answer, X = -2.5 min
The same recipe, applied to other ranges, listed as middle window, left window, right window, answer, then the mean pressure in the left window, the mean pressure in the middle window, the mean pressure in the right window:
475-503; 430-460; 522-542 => -4.0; 140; 184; 181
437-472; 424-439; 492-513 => 1.3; 147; 152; 179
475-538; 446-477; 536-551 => -4.0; 163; 182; 178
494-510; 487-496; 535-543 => 0.5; 187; 178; 175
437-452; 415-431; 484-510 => 3.5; 169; 132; 181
